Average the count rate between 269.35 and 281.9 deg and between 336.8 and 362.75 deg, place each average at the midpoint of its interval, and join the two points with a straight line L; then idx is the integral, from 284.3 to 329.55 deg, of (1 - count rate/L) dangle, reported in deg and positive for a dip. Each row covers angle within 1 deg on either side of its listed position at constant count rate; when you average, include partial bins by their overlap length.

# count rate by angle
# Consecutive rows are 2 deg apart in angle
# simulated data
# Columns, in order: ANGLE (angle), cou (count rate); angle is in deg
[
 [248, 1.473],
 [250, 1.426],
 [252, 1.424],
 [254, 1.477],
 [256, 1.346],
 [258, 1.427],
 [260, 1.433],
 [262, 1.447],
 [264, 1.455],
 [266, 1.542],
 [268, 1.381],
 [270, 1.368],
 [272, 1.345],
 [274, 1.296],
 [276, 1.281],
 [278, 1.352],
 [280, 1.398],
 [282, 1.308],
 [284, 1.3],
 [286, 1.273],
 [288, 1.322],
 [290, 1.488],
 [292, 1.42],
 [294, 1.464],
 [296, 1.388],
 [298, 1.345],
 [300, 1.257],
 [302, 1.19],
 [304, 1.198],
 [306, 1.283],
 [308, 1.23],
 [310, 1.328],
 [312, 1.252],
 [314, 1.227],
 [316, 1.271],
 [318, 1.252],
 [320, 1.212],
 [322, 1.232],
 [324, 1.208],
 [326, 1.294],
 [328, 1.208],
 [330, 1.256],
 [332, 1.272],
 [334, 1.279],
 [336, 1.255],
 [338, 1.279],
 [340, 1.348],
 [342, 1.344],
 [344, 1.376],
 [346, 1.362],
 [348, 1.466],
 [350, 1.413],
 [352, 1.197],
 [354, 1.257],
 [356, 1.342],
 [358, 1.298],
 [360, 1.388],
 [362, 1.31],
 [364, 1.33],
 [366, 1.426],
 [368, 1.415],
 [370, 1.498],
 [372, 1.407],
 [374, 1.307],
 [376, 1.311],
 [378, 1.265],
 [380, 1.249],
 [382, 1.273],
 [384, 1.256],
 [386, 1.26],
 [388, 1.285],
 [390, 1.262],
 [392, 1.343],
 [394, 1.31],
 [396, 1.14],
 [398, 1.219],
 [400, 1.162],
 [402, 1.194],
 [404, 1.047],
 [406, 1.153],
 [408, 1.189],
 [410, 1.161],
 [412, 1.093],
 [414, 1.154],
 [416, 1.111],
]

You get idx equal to 1.6 deg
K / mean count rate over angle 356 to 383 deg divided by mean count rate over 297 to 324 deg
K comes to 1.08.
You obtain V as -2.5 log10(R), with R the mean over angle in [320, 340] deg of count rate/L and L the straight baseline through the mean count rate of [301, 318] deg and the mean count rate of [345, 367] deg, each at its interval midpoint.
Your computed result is 0.029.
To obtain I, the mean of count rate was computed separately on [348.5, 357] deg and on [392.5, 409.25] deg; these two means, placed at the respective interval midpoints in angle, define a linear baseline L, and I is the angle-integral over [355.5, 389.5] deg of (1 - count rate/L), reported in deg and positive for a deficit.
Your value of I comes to -1.91 deg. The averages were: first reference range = 1.31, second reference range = 1.18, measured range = 1.33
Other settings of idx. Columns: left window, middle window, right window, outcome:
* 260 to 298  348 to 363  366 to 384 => 0.26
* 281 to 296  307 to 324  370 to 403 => 1.20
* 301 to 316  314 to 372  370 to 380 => -1.01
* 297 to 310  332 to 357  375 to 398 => -1.25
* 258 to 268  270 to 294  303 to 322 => 0.45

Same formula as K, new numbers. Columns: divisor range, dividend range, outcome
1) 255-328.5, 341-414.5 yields 0.97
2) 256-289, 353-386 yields 0.97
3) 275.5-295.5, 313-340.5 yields 0.92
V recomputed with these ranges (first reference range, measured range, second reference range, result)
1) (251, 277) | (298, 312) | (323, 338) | 0.047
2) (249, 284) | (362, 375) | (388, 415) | -0.125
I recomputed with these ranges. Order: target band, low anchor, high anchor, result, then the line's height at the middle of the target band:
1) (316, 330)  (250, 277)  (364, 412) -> 1.0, 1.34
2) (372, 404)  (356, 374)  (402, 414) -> -0.1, 1.25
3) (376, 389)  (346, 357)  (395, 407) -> -0.5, 1.22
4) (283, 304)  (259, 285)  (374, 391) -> 0.3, 1.36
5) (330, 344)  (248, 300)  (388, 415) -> -0.1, 1.29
